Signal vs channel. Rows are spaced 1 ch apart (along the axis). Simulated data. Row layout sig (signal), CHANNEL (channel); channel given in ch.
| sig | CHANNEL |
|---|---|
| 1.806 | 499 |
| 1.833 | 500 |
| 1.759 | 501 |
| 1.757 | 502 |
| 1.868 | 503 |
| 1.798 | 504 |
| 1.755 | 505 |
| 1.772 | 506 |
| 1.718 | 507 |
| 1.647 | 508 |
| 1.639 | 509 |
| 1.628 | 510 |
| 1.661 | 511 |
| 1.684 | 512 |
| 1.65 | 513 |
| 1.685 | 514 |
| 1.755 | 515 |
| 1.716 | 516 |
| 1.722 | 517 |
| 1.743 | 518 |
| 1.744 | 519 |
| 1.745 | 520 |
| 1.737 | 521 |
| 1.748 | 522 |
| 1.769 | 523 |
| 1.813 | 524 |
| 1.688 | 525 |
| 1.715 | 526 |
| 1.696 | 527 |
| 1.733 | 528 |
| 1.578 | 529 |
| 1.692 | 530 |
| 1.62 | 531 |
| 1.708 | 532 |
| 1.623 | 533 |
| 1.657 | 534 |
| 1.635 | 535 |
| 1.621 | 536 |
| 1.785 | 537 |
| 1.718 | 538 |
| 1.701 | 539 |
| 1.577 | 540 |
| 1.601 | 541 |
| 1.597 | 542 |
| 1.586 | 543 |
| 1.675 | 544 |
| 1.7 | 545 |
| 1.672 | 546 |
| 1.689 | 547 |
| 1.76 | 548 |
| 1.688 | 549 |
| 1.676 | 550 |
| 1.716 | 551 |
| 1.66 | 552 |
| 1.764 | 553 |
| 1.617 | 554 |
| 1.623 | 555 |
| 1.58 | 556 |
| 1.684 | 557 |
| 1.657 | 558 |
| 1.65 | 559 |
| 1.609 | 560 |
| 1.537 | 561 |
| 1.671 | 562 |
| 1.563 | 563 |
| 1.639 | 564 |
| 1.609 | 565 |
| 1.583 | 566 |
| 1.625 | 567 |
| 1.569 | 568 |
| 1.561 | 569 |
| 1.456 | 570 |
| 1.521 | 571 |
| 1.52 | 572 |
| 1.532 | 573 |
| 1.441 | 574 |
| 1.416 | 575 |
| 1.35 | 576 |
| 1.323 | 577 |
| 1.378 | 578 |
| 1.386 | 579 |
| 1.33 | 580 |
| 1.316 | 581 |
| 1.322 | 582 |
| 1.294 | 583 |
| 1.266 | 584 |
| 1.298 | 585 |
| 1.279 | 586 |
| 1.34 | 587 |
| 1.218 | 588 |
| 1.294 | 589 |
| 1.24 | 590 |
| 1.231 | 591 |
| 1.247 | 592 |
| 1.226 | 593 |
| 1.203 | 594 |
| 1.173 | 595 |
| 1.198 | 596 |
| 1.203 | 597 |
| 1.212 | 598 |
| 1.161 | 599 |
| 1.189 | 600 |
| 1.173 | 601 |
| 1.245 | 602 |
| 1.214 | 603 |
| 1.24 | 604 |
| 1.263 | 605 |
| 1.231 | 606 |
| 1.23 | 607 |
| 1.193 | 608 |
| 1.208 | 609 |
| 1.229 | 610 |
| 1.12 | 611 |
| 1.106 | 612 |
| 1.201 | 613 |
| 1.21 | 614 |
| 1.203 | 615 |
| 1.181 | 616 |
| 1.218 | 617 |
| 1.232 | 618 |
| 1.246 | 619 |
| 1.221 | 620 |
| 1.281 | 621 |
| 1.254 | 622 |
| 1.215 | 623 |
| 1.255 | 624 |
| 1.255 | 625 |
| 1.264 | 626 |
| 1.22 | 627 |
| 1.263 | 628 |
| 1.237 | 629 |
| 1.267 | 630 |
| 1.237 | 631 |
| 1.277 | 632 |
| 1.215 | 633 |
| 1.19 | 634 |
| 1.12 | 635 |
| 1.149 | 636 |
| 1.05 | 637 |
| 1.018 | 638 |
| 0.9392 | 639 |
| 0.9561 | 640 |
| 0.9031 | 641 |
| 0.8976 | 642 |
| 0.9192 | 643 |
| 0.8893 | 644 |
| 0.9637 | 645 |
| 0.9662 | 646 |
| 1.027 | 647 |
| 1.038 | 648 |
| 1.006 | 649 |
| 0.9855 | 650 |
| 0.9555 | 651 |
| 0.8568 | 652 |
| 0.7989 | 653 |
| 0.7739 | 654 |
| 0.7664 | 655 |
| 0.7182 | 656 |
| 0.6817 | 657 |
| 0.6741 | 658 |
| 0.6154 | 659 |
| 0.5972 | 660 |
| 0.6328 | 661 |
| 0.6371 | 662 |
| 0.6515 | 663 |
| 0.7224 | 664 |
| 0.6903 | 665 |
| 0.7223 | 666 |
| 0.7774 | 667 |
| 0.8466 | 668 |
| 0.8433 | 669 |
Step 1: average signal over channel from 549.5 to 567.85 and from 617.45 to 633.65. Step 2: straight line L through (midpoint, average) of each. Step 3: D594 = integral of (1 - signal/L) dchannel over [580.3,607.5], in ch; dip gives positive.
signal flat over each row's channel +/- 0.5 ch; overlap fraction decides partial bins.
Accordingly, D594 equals 3.6 ch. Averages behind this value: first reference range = 1.64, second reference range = 1.25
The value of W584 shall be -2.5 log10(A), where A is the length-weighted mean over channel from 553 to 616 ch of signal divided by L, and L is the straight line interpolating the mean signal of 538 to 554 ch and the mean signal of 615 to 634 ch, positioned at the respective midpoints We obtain 0.08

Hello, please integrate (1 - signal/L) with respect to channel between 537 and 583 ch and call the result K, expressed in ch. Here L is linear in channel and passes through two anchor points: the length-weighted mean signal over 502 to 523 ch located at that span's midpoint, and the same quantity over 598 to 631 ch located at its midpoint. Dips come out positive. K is -2.6 ch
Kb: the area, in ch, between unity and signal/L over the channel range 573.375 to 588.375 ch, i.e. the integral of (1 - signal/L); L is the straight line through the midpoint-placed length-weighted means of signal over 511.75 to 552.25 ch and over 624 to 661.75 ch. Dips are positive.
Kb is 0.5 ch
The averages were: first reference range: 1.69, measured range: 1.33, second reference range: 0.983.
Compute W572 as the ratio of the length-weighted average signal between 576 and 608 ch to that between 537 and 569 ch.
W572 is 0.76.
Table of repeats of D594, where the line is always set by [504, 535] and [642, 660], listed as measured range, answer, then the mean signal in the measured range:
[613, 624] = -1.7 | 1.23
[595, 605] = -0.2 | 1.21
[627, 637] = -2.4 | 1.21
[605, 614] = -0.6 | 1.19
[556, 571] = -1.9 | 1.6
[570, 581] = -0.6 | 1.42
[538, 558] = -1.9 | 1.66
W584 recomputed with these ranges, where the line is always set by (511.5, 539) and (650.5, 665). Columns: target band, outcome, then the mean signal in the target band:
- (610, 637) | -0.24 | 1.21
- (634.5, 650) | -0.19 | 0.989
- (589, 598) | -0.02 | 1.22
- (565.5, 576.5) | -0.11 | 1.51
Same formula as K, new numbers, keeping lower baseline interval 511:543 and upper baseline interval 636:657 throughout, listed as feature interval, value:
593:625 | -1.44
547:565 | -1.78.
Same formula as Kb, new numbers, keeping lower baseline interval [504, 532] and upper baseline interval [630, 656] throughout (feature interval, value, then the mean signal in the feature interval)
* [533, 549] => -0.9 ch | 1.66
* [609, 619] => -0.3 ch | 1.19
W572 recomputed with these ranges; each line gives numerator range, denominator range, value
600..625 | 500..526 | 0.70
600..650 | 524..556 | 0.69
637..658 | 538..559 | 0.54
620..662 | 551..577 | 0.64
